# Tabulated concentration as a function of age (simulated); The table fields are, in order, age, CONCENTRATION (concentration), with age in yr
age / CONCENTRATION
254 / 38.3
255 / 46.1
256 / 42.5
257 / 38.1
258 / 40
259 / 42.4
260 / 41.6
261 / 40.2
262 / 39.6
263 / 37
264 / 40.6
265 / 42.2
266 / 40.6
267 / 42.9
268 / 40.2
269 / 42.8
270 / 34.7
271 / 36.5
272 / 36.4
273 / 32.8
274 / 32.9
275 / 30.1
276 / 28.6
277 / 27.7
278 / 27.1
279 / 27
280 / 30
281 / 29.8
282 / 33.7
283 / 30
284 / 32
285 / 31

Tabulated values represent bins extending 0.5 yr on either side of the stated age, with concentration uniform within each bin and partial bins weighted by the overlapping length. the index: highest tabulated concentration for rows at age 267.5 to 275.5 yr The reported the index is 42.8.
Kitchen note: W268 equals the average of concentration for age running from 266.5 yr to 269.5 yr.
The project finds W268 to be 42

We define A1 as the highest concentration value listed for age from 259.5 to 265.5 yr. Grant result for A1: 42.2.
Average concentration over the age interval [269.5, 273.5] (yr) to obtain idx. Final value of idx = 35.1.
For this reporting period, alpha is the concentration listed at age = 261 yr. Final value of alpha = 40.2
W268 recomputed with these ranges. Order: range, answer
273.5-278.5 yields 29.3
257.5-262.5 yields 40.8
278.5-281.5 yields 28.9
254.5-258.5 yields 41.7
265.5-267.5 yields 41.8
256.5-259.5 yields 40.2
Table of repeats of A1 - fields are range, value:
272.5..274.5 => 32.9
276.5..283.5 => 33.7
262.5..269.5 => 42.9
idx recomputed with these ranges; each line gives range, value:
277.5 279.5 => 27.1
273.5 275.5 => 31.5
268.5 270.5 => 38.8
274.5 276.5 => 29.4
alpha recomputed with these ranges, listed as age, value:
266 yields 40.6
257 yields 38.1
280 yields 30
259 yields 42.4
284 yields 32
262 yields 39.6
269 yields 42.8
